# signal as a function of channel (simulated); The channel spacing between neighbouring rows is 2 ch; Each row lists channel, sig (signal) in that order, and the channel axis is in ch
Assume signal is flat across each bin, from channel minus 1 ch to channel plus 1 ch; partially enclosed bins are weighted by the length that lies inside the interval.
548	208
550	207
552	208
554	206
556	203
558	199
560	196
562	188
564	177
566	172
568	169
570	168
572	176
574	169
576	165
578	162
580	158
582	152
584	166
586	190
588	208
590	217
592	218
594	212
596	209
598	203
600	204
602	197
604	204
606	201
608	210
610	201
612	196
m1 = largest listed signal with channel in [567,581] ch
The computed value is 176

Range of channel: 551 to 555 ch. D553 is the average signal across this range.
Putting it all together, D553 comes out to 207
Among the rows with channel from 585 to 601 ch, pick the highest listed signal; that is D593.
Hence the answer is 218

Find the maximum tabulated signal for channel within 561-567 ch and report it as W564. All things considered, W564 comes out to 188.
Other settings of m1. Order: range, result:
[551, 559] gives 208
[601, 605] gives 204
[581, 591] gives 217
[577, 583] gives 162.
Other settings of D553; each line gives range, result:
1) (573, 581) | 164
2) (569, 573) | 172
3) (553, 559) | 203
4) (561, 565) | 182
